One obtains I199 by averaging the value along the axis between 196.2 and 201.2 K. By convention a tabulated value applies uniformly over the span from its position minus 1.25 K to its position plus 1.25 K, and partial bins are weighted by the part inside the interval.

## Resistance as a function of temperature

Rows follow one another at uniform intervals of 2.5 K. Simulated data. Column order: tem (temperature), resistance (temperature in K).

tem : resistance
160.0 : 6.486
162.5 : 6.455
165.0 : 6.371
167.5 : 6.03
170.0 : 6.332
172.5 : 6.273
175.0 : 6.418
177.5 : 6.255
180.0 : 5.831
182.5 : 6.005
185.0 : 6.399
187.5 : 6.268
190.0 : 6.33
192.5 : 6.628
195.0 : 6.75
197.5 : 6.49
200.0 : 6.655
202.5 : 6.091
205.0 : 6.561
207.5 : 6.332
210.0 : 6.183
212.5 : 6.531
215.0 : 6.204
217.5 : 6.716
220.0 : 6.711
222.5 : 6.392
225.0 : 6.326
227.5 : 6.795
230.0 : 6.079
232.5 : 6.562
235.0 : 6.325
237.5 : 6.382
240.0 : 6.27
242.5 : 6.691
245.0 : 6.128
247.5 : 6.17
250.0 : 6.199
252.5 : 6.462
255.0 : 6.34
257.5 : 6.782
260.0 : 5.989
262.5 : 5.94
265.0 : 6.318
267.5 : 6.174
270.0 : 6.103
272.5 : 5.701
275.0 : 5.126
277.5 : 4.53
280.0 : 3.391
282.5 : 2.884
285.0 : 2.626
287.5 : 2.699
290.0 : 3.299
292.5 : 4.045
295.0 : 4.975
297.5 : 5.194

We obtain 6.57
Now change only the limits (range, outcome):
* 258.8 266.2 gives 6.08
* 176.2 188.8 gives 6.15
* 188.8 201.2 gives 6.57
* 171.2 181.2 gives 6.2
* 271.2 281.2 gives 4.7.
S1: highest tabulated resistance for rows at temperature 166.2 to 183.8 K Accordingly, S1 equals 6.418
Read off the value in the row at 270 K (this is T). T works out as 6.103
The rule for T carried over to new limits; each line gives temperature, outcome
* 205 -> 6.561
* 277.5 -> 4.53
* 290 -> 3.299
